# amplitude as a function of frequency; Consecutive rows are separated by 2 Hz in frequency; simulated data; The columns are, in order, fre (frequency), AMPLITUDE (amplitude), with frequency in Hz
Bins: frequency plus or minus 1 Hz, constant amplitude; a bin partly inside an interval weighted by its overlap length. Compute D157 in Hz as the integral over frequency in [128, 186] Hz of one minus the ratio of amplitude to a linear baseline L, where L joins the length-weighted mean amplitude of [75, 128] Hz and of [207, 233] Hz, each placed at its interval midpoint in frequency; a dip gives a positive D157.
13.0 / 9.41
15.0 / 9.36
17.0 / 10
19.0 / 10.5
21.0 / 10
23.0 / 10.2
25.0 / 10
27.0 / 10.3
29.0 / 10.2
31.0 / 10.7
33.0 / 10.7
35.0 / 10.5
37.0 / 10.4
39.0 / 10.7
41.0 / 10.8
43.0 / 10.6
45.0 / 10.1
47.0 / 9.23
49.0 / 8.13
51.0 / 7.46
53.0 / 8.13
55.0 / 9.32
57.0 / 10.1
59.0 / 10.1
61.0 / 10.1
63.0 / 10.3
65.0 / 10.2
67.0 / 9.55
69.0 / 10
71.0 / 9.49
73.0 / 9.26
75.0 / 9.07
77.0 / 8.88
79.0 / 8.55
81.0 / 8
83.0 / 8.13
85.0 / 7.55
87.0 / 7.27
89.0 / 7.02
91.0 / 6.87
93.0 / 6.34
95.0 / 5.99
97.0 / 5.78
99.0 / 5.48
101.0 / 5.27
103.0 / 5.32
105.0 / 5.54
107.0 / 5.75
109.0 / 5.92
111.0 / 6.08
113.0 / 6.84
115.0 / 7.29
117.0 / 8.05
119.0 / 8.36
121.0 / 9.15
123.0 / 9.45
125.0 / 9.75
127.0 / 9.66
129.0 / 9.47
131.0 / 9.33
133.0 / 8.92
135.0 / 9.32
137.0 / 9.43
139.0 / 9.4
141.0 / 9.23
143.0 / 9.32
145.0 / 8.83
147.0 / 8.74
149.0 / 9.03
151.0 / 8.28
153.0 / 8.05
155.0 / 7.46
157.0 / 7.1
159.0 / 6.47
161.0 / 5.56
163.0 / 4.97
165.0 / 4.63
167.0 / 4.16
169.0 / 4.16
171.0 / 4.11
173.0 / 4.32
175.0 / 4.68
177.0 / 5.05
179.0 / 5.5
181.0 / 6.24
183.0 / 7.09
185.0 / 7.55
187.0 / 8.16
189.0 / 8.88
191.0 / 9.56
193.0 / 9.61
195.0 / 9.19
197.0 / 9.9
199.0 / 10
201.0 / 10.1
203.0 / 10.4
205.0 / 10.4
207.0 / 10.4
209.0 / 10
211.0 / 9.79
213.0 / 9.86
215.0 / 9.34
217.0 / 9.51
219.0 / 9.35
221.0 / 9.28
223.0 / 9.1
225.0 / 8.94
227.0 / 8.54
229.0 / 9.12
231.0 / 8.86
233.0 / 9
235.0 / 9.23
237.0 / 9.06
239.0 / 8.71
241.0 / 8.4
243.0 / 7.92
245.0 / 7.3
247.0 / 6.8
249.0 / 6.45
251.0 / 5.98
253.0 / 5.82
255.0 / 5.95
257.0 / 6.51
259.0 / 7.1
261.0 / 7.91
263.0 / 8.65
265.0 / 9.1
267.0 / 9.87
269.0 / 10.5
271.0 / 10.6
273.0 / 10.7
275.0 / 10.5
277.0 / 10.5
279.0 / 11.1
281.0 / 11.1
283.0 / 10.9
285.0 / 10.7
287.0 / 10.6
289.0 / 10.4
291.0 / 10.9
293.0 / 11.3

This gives 7.5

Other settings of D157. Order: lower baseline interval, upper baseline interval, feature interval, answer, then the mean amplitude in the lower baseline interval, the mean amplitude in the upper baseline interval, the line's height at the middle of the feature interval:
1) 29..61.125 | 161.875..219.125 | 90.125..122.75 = 8.7 Hz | 9.82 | 7.8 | 8.97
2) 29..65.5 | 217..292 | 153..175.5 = 9.6 Hz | 9.87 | 8.97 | 9.36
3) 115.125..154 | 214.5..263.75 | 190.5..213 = -4.1 Hz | 9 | 8.1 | 8.42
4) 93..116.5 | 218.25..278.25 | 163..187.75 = 6.3 Hz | 6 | 8.53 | 7.24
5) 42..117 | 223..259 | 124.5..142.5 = -3.3 Hz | 7.97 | 7.82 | 7.92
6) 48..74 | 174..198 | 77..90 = 1.8 Hz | 9.4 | 7.62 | 9.08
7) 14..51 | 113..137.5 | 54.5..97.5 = 4.4 Hz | 10.1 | 8.92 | 9.53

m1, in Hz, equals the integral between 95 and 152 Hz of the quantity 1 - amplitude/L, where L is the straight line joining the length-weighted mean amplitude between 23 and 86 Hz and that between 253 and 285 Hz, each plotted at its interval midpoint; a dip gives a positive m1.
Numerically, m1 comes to 9.4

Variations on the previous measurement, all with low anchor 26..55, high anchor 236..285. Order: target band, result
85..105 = 7.04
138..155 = 0.92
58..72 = -0.37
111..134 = 1.88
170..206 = 4.89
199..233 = -2.43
